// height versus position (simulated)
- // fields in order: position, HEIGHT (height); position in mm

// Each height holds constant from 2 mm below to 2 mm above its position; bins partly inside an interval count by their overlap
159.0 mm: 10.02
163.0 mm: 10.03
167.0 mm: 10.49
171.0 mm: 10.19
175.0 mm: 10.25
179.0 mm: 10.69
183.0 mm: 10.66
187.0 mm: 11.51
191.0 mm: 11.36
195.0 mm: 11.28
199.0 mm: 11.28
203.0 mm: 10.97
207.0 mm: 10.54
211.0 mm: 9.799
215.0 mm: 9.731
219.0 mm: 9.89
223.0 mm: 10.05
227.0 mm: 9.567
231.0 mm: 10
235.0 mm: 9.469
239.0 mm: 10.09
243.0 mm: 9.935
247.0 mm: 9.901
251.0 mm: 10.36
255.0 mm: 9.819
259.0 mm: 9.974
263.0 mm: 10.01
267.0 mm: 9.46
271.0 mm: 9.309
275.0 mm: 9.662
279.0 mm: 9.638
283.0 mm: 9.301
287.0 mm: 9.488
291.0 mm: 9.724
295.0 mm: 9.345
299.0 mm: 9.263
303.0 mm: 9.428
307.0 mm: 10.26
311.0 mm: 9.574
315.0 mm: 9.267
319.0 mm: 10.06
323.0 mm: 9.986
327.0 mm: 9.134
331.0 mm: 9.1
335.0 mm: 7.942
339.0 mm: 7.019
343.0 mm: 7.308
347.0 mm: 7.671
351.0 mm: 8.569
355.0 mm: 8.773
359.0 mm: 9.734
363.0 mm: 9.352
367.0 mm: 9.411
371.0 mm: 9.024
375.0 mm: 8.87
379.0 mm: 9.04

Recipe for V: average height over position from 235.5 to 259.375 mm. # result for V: 9.98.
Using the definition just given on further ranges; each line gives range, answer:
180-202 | 11.2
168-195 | 10.8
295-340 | 9.24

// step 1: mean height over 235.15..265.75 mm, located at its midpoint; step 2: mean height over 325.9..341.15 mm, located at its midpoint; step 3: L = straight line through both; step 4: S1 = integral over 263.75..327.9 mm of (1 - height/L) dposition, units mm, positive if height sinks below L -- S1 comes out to -4.05 mm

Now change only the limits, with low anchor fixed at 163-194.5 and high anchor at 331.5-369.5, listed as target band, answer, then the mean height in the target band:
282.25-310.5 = -1.2 mm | 9.56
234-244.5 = 0.1 mm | 9.86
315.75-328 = -1.2 mm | 9.73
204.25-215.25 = 0.2 mm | 10.1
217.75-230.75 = 0.3 mm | 9.85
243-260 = -0.4 mm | 10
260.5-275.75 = -0.1 mm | 9.62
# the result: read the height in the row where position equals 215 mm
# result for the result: 9.731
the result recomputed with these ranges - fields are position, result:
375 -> 8.87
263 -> 10.01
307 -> 10.26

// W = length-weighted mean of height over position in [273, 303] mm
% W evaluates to 9.48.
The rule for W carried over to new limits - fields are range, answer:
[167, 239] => 10.4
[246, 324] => 9.68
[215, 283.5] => 9.8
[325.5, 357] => 8.17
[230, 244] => 9.86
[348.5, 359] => 8.83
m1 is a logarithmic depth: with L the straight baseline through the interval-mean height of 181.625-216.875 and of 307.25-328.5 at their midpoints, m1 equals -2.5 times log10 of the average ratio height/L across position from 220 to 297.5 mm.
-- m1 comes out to 0.053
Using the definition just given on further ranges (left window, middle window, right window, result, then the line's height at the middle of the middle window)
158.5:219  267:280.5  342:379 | 0.02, 9.7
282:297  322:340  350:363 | 0.07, 9.25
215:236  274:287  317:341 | -0.02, 9.31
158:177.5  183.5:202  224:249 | -0.12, 10.1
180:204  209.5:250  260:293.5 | 0.06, 10.5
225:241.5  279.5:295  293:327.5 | 0.02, 9.66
